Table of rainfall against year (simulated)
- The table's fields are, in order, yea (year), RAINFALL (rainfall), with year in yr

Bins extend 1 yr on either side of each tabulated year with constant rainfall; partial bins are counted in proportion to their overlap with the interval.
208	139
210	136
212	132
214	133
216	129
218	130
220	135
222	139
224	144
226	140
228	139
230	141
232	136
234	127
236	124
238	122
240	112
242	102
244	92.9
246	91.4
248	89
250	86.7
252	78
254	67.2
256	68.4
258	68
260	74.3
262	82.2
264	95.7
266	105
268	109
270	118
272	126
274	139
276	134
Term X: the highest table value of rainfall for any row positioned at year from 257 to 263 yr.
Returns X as 82.2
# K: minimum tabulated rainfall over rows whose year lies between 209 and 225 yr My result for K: 129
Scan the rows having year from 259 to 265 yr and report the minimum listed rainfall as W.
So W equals 74.3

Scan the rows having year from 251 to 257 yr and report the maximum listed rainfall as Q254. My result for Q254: 78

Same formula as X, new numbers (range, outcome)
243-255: 92.9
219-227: 144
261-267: 105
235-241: 124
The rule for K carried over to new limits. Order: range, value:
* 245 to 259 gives 67.2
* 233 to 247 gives 91.4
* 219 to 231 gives 135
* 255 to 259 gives 68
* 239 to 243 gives 102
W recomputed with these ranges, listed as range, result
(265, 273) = 105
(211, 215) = 132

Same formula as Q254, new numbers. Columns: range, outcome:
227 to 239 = 141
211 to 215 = 133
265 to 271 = 118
